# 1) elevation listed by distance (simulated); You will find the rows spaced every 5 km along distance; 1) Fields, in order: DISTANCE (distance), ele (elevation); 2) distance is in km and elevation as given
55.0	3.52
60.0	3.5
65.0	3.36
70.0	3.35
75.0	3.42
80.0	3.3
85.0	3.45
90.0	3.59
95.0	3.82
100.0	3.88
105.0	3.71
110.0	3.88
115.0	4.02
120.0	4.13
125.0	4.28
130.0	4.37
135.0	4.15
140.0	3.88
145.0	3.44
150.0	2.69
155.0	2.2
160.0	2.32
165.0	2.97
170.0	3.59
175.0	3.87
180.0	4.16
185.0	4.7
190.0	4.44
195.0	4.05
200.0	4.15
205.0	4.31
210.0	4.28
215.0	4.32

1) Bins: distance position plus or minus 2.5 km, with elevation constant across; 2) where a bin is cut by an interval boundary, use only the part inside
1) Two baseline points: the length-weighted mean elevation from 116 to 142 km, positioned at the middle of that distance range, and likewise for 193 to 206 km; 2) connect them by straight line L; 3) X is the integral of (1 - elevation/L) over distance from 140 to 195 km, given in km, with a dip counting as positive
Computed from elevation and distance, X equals 8.9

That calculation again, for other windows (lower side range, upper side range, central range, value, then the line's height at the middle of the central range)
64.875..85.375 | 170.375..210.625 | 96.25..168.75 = 3.7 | 3.79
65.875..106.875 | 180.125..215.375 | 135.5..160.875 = 5.9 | 3.97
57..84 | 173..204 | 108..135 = -2.7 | 3.76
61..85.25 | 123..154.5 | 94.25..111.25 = -1.4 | 3.52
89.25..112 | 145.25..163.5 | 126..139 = -4.9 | 3.06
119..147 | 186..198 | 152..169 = 6.4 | 4.16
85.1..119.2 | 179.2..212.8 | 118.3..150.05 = 0.3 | 3.98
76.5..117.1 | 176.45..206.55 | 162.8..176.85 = 2.3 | 4.15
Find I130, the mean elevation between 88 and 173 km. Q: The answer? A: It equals 3.59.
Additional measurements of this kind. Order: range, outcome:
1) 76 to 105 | 3.61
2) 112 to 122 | 4.06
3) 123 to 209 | 3.75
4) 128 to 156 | 3.51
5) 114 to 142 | 4.15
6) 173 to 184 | 4.12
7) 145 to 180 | 3.06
